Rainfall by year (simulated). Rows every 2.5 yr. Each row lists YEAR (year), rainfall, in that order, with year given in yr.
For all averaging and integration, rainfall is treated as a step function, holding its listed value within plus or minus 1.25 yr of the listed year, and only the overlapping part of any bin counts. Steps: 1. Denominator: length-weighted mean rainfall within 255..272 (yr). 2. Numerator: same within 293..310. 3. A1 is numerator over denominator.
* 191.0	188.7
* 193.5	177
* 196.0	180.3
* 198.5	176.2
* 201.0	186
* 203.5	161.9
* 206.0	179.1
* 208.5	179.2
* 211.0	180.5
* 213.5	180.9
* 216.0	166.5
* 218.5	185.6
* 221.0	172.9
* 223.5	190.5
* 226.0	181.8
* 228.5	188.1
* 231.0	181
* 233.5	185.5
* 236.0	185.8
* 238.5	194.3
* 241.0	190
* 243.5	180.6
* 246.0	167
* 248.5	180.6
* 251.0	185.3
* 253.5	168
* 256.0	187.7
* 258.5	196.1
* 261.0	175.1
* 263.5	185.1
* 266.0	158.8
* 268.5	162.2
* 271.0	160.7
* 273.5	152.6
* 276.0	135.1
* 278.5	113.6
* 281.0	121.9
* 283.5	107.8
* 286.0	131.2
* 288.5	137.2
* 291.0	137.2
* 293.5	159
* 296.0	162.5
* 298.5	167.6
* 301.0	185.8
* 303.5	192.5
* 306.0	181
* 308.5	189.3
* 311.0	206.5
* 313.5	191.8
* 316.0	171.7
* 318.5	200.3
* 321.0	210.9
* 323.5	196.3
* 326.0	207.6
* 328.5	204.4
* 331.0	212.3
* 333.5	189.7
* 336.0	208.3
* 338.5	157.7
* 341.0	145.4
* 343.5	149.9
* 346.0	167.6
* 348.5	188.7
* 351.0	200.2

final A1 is 1.0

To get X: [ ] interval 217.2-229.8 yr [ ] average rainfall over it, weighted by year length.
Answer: 184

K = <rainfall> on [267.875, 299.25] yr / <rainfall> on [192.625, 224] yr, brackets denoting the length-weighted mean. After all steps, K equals 0.79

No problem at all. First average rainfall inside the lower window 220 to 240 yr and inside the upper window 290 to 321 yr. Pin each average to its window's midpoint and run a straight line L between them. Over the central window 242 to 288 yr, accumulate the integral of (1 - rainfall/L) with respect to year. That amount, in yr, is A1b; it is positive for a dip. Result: 6.0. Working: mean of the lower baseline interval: 185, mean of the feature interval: 159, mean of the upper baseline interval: 180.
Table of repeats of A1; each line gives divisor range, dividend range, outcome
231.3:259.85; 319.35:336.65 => 1.11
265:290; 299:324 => 1.39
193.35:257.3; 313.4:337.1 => 1.11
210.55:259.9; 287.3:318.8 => 0.96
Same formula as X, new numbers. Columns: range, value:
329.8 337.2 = 203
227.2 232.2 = 185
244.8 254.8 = 175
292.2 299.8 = 163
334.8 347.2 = 166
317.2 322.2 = 205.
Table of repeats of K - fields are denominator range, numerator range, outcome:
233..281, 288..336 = 1.09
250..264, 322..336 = 1.11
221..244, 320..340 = 1.06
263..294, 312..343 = 1.34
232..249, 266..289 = 0.75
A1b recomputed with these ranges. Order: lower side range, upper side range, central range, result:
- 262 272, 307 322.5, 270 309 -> 6.3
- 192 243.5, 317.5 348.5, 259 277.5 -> 2.2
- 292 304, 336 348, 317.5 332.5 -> -3.5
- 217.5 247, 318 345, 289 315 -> 1.6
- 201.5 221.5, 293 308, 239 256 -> -0.4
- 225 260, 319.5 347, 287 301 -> 2.3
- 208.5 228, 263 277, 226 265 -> -3.4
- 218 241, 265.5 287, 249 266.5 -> -2.7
